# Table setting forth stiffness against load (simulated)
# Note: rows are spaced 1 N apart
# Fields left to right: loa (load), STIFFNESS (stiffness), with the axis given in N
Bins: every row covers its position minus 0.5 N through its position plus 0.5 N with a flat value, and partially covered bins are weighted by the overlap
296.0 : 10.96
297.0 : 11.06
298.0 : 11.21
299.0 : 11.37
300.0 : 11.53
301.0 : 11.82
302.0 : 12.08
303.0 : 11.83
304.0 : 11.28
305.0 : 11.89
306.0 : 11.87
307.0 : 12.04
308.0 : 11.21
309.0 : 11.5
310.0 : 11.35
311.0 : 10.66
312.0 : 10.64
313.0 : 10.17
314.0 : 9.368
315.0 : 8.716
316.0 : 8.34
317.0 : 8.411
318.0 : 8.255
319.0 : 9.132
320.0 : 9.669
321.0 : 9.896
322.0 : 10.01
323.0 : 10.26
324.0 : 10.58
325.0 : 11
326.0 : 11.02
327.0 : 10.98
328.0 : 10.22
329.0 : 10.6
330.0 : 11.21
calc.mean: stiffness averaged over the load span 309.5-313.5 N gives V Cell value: 10.7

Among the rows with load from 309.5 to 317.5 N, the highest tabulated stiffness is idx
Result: 11.35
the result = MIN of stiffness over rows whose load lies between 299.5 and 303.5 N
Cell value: 11.53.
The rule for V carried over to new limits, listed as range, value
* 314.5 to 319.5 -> 8.57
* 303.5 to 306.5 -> 11.7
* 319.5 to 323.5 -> 9.96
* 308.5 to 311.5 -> 11.2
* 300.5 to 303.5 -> 11.9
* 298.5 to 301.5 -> 11.6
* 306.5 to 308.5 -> 11.6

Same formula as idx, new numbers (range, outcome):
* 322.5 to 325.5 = 11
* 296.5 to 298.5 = 11.21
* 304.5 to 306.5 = 11.89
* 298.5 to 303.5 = 12.08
